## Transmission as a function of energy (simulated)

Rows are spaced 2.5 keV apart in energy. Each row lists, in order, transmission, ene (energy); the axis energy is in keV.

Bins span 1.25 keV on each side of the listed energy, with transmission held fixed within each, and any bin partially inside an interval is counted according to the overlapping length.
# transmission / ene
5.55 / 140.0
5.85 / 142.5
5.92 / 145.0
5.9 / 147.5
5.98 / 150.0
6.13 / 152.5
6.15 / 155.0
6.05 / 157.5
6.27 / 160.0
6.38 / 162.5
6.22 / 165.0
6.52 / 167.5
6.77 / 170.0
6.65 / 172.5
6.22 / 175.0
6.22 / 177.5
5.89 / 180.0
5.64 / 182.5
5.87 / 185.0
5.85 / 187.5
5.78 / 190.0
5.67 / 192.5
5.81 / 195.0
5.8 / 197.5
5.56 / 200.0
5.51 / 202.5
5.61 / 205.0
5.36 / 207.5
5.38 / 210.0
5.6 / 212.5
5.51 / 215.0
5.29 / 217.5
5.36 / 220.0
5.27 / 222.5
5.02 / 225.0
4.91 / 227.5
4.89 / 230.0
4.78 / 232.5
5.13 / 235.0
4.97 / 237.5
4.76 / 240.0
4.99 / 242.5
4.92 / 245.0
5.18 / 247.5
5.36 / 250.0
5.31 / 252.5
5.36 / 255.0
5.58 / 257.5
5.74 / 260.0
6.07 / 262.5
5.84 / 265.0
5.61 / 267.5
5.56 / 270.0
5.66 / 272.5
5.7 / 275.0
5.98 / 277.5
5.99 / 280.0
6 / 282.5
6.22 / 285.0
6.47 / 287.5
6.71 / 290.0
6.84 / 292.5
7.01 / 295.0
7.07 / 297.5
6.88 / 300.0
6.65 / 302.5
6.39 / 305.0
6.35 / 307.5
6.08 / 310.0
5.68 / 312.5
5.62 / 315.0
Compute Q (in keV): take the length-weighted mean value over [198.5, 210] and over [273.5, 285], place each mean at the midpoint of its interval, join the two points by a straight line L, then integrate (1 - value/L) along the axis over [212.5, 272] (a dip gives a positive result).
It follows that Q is 4.5 keV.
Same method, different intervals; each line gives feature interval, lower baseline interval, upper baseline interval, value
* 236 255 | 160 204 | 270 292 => 3.1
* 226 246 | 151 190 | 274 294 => 4.2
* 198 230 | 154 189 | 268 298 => 4.4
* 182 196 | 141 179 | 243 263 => 0.4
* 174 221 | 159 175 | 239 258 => 2.3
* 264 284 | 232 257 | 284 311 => 0.5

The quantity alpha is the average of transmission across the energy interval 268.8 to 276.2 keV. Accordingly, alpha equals 5.64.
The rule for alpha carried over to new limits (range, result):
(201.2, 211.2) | 5.47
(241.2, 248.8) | 5.03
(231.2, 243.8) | 4.93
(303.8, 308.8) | 6.37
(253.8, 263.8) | 5.69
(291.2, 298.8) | 6.97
